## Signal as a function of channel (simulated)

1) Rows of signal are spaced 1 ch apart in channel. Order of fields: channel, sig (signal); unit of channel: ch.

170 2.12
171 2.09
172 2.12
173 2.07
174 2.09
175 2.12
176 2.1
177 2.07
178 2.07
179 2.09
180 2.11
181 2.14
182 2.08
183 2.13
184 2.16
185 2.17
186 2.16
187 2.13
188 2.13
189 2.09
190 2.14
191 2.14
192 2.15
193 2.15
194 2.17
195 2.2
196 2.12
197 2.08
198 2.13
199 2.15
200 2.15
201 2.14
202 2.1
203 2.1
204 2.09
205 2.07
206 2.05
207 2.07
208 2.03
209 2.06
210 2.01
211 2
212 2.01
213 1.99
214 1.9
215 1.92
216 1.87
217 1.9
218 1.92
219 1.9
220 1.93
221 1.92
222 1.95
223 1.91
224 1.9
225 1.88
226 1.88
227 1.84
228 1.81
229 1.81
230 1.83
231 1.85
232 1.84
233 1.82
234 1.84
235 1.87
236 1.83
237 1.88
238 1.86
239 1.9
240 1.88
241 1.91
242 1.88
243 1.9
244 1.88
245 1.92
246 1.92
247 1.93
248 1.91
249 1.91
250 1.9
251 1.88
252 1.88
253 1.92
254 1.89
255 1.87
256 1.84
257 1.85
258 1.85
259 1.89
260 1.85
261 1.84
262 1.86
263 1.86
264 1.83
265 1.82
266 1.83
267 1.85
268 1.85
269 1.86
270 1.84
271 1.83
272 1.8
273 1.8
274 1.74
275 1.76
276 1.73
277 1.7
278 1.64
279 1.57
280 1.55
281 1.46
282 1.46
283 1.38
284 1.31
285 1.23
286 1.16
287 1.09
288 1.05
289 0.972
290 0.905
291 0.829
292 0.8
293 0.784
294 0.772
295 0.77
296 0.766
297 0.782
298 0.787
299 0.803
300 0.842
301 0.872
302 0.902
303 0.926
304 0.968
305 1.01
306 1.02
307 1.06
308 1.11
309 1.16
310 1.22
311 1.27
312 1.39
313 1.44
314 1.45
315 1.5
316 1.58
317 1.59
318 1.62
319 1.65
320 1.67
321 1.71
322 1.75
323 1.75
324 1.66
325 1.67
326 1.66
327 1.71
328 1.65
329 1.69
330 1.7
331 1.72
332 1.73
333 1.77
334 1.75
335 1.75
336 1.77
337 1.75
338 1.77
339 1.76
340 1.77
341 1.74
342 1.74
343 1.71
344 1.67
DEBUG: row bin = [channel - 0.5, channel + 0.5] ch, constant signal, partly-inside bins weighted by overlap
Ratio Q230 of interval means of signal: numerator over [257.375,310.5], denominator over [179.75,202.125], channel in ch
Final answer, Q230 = 0.6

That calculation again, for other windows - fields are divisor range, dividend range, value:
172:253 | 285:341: 0.67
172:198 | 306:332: 0.72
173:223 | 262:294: 0.72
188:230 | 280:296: 0.53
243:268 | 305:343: 0.84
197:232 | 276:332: 0.65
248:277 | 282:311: 0.54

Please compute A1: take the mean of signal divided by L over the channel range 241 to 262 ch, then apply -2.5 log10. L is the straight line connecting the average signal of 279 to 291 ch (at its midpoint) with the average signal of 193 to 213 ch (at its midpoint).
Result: -0.19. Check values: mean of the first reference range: 2.09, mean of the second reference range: 1.23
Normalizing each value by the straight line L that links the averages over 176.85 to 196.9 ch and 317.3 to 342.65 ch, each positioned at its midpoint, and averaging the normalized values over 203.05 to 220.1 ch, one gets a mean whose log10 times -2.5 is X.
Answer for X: 0.038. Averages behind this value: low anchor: 2.13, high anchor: 1.72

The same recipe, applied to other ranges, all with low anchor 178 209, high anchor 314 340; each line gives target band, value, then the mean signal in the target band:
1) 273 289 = 0.26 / 1.45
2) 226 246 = 0.07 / 1.86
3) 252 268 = 0.03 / 1.86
